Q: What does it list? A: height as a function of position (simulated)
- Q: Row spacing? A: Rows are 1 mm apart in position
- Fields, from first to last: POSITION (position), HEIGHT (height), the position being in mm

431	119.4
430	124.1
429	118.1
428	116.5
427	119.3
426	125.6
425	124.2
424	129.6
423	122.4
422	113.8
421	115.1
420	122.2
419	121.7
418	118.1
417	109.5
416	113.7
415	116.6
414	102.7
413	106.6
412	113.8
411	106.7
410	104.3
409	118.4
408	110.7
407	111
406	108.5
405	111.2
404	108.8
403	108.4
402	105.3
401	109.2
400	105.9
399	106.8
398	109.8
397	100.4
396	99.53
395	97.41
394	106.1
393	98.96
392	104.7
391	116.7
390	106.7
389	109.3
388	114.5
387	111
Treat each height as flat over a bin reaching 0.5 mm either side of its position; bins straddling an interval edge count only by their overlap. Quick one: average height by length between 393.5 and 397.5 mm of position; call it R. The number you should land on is 101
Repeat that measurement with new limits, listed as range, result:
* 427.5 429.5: 117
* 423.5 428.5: 123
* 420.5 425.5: 121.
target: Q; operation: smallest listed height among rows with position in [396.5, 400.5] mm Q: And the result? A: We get 100.4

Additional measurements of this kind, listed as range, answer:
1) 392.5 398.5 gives 97.41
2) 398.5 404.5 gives 105.3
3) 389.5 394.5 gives 98.96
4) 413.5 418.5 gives 102.7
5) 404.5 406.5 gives 108.5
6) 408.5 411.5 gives 104.3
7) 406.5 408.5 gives 110.7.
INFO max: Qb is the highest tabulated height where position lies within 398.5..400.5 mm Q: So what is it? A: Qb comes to 106.8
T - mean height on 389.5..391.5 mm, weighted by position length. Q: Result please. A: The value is 112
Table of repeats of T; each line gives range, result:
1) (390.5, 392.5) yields 111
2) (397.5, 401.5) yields 108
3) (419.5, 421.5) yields 119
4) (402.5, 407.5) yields 110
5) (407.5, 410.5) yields 111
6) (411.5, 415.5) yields 110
